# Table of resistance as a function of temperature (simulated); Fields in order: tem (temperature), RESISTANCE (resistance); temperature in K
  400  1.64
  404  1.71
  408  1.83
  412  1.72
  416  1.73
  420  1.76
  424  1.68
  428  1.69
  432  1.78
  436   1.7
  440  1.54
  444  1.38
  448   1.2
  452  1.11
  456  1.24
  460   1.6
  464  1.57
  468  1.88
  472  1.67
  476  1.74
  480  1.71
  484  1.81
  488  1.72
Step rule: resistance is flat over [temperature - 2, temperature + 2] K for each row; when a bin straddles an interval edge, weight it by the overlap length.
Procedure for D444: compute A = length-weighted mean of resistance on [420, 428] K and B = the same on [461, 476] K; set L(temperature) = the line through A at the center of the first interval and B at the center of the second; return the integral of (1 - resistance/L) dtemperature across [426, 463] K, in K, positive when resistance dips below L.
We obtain 5.0 K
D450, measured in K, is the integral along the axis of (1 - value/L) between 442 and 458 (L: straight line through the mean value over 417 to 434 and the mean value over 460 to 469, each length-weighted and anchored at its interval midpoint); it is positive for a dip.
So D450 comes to 4.4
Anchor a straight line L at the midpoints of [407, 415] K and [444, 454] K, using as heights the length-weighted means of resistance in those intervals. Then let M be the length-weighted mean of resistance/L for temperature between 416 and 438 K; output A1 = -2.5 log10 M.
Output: -0.13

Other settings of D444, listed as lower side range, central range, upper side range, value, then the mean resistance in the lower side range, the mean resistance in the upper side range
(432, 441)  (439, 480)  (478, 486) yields 5.1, 1.66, 1.76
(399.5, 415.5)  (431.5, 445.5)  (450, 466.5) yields -0.5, 1.73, 1.4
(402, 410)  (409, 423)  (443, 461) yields -0.6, 1.77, 1.29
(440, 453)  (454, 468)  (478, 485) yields -0.4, 1.29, 1.75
